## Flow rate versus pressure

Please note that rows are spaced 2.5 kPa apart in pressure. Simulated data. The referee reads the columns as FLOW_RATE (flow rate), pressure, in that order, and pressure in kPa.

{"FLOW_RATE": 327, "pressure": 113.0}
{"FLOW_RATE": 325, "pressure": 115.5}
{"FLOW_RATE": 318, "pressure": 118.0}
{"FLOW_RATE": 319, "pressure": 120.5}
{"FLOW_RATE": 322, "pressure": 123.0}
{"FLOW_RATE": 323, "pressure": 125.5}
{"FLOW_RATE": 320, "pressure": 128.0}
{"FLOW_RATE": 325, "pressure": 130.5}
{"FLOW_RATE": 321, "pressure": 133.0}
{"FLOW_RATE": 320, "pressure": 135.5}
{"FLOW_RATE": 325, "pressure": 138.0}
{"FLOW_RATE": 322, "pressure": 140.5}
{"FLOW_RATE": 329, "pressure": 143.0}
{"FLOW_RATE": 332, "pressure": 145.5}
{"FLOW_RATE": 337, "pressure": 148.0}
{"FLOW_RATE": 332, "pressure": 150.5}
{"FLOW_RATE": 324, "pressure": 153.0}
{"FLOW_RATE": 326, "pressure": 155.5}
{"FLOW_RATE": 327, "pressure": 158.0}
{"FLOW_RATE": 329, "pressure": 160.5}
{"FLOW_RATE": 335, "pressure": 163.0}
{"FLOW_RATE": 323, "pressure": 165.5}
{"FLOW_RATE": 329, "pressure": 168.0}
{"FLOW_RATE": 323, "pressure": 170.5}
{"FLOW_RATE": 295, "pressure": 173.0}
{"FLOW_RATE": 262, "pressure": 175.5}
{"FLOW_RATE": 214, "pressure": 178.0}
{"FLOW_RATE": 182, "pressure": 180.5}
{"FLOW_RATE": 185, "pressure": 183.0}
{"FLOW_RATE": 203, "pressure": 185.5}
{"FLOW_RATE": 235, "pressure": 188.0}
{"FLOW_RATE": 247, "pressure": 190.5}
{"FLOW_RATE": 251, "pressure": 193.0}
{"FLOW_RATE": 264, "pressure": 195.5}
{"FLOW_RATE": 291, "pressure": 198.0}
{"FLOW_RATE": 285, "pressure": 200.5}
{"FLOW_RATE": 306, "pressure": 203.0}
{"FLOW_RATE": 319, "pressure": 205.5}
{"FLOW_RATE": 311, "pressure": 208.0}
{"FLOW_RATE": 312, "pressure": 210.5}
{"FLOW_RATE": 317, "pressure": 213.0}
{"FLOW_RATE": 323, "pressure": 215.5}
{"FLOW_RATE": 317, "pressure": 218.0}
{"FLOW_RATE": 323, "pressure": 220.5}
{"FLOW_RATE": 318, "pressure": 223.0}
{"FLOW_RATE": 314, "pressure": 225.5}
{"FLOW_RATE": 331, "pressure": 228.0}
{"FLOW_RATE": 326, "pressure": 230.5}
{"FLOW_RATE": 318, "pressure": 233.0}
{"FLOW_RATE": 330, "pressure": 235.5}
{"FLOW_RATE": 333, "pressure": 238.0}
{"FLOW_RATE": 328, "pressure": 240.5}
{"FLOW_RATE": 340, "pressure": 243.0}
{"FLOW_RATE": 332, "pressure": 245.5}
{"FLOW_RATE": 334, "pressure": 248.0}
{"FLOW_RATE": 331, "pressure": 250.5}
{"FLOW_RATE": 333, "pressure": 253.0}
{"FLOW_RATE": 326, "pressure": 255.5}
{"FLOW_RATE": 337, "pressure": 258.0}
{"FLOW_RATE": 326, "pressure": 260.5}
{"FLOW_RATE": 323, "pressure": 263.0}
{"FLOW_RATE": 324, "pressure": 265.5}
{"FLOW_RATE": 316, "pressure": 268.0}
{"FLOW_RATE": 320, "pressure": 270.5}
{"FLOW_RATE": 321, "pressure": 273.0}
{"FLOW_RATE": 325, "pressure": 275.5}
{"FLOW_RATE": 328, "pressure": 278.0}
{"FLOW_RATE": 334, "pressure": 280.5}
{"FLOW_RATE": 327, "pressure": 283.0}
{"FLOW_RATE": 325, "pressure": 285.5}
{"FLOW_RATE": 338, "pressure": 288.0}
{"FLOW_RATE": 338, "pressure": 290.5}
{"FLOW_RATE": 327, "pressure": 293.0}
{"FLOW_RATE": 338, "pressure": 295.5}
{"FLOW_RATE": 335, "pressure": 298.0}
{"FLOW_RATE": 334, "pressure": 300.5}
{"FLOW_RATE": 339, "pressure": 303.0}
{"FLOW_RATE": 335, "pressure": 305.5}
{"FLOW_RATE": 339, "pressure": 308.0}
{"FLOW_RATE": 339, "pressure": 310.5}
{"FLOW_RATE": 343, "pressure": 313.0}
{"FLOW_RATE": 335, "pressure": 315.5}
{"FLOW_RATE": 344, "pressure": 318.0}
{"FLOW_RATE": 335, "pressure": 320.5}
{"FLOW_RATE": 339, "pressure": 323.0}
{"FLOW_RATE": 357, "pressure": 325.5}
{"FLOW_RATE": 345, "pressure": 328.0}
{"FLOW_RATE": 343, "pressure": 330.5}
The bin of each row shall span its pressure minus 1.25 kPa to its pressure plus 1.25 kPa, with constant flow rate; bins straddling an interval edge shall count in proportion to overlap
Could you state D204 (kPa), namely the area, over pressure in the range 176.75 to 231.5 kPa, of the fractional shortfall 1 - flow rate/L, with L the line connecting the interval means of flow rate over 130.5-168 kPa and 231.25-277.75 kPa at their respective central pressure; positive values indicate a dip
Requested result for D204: 7.9 kPa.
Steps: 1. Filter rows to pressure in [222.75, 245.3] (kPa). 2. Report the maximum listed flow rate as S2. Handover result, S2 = 340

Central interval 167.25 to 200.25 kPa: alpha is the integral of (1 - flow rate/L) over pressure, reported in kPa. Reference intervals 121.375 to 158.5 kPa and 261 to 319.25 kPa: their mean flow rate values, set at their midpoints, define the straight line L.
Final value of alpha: 7.6 kPa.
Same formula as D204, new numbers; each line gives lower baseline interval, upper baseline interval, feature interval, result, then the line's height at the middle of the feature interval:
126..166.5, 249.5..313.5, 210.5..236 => 0.6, 329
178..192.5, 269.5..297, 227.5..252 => -4.7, 278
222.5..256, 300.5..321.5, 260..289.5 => 0.7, 333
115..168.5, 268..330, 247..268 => 0.2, 332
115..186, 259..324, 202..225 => 0.1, 317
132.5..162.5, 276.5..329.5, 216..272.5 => 1.2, 333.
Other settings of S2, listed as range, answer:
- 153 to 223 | 335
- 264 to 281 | 334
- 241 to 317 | 343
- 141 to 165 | 337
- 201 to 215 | 319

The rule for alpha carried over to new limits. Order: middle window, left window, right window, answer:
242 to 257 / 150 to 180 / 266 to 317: -0.4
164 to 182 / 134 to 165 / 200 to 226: 2.7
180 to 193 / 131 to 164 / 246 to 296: 4.4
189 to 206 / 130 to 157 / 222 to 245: 2.5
